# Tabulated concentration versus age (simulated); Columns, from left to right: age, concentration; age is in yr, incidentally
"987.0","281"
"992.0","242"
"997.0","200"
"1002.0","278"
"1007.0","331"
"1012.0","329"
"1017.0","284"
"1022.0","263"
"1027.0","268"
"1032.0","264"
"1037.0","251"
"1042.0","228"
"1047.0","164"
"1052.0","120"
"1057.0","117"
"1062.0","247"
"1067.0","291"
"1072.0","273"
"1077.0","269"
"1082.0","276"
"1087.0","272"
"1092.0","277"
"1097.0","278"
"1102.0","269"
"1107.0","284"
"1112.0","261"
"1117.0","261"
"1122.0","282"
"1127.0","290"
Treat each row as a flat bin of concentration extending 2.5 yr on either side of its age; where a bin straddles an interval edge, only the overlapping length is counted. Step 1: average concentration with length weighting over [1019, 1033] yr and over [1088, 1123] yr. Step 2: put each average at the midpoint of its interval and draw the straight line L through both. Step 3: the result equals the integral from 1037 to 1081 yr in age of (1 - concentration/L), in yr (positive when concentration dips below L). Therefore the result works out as 8.3 yr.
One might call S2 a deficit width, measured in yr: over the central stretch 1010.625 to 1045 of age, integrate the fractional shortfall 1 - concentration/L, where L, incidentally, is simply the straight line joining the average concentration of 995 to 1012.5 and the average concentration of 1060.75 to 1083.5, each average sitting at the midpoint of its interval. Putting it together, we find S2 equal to 1.55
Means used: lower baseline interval 282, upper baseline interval 272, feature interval 266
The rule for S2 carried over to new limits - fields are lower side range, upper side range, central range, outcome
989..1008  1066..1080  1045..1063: 7.7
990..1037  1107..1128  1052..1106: 4.3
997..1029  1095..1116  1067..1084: 0.1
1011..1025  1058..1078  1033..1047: 2.4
